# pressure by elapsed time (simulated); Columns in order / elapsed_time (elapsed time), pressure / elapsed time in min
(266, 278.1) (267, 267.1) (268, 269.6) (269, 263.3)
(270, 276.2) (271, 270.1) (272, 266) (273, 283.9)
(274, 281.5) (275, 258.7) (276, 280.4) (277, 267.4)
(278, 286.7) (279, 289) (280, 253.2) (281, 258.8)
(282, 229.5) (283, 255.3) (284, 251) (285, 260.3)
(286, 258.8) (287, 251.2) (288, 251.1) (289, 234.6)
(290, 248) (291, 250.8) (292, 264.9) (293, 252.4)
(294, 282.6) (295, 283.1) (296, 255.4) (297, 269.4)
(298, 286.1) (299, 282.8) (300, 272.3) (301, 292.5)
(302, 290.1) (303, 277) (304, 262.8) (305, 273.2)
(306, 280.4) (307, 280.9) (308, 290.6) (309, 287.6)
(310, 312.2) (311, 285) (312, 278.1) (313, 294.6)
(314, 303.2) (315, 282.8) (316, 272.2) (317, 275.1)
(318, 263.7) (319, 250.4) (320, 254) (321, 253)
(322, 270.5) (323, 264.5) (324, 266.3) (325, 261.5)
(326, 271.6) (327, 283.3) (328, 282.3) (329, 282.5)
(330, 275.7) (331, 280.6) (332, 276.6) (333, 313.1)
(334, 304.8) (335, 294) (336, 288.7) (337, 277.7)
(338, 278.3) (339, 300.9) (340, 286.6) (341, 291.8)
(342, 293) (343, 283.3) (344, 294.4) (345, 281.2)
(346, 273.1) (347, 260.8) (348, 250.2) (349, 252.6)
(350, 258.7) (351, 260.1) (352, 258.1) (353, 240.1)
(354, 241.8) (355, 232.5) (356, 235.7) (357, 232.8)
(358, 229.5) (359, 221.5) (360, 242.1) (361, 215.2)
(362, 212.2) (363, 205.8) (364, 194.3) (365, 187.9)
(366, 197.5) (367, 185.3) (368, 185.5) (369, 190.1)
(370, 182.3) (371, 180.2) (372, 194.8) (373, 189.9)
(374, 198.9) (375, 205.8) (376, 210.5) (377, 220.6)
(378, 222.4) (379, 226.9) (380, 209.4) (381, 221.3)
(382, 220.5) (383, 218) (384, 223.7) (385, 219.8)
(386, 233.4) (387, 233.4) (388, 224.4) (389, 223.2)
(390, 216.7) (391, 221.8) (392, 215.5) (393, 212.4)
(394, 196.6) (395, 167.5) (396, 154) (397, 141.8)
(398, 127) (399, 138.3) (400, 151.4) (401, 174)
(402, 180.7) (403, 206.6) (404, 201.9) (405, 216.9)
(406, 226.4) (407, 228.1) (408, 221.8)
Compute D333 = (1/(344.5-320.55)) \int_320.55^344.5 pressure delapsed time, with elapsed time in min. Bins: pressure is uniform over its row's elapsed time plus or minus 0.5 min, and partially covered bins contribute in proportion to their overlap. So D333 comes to 282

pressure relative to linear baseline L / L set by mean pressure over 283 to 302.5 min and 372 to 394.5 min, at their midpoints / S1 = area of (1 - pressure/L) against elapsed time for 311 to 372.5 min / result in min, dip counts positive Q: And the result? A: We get -4.1 min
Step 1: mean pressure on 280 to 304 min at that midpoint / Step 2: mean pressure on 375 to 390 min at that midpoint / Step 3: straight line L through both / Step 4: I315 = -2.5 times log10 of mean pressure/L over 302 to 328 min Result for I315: -0.10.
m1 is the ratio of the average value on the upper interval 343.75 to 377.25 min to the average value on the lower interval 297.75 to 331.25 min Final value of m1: 0.8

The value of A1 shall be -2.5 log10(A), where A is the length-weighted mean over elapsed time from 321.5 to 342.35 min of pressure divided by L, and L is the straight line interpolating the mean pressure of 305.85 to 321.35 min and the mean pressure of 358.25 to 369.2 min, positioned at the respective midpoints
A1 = -0.13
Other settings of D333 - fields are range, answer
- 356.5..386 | 209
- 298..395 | 250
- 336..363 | 257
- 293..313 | 281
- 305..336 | 280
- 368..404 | 199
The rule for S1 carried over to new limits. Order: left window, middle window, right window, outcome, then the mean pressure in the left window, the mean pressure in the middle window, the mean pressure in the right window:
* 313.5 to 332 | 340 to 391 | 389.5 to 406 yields -1.4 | 272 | 228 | 184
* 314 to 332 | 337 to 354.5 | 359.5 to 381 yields -2.4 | 271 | 271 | 203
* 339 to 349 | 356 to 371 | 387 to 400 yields 2.3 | 279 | 206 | 187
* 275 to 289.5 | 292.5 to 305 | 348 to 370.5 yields -1.2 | 259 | 275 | 222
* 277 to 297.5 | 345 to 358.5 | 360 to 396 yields -1.6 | 260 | 249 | 207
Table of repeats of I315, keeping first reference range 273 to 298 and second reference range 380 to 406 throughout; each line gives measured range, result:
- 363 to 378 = 0.084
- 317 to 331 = -0.124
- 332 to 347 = -0.245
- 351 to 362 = -0.071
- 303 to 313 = -0.142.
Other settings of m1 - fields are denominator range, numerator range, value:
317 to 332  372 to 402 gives 0.74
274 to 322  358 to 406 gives 0.74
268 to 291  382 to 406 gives 0.75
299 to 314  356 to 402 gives 0.71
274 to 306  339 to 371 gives 0.89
